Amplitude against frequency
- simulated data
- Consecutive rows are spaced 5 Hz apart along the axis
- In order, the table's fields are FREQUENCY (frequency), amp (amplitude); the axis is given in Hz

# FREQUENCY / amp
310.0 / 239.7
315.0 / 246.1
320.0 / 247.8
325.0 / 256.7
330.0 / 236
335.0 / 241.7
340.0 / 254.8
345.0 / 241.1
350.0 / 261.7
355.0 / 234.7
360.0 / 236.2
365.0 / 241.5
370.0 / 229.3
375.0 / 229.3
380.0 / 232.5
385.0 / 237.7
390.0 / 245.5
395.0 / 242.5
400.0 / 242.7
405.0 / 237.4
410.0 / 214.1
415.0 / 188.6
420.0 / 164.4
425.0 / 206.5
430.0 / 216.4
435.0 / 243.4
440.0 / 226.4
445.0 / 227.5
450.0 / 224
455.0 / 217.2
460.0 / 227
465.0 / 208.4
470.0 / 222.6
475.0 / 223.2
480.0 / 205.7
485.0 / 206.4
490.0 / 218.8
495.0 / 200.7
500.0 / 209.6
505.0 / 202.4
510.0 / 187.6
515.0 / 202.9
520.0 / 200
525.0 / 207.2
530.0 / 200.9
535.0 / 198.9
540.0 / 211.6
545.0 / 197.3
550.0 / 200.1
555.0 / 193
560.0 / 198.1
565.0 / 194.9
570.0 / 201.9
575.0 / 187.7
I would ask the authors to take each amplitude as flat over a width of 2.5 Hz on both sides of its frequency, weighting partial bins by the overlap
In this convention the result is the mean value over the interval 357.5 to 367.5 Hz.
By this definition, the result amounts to 239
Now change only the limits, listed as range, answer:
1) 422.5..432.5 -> 211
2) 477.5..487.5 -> 206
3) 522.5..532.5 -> 204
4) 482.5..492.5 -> 213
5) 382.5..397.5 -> 242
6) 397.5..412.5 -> 231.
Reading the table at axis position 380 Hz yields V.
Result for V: 232.5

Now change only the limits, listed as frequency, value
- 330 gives 236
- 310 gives 239.7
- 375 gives 229.3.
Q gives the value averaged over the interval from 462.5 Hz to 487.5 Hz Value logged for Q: 213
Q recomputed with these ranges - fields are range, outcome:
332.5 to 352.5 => 250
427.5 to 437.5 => 230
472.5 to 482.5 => 214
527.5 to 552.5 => 202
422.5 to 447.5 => 224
